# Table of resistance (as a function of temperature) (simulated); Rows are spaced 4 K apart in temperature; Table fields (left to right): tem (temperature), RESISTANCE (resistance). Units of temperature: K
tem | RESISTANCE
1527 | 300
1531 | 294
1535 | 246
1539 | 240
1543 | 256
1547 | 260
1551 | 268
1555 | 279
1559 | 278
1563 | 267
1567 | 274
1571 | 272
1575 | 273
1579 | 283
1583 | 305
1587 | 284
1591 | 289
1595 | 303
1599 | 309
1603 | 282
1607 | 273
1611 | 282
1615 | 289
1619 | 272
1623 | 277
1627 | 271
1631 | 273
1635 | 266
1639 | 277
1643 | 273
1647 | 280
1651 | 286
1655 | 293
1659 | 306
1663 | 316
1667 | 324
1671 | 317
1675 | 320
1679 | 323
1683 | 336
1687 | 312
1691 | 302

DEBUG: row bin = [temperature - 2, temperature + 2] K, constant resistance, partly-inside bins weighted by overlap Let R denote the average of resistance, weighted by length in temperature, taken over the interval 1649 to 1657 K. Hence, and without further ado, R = 290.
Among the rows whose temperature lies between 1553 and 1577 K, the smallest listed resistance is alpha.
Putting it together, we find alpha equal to 267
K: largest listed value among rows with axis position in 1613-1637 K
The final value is 289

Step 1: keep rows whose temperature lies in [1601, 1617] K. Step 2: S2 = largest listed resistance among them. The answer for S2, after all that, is 289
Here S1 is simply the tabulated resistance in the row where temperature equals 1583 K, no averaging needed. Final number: 305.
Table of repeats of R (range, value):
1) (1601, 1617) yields 282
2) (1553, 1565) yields 275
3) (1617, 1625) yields 274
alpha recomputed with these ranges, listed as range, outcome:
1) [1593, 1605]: 282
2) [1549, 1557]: 268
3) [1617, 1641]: 266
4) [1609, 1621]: 272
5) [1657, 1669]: 306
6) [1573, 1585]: 273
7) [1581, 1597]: 284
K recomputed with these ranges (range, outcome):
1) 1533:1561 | 279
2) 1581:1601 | 309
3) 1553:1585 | 305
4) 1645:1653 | 286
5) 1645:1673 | 324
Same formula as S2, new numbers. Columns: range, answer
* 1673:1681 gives 323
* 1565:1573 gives 274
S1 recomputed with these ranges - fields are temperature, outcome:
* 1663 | 316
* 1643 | 273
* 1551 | 268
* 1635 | 266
